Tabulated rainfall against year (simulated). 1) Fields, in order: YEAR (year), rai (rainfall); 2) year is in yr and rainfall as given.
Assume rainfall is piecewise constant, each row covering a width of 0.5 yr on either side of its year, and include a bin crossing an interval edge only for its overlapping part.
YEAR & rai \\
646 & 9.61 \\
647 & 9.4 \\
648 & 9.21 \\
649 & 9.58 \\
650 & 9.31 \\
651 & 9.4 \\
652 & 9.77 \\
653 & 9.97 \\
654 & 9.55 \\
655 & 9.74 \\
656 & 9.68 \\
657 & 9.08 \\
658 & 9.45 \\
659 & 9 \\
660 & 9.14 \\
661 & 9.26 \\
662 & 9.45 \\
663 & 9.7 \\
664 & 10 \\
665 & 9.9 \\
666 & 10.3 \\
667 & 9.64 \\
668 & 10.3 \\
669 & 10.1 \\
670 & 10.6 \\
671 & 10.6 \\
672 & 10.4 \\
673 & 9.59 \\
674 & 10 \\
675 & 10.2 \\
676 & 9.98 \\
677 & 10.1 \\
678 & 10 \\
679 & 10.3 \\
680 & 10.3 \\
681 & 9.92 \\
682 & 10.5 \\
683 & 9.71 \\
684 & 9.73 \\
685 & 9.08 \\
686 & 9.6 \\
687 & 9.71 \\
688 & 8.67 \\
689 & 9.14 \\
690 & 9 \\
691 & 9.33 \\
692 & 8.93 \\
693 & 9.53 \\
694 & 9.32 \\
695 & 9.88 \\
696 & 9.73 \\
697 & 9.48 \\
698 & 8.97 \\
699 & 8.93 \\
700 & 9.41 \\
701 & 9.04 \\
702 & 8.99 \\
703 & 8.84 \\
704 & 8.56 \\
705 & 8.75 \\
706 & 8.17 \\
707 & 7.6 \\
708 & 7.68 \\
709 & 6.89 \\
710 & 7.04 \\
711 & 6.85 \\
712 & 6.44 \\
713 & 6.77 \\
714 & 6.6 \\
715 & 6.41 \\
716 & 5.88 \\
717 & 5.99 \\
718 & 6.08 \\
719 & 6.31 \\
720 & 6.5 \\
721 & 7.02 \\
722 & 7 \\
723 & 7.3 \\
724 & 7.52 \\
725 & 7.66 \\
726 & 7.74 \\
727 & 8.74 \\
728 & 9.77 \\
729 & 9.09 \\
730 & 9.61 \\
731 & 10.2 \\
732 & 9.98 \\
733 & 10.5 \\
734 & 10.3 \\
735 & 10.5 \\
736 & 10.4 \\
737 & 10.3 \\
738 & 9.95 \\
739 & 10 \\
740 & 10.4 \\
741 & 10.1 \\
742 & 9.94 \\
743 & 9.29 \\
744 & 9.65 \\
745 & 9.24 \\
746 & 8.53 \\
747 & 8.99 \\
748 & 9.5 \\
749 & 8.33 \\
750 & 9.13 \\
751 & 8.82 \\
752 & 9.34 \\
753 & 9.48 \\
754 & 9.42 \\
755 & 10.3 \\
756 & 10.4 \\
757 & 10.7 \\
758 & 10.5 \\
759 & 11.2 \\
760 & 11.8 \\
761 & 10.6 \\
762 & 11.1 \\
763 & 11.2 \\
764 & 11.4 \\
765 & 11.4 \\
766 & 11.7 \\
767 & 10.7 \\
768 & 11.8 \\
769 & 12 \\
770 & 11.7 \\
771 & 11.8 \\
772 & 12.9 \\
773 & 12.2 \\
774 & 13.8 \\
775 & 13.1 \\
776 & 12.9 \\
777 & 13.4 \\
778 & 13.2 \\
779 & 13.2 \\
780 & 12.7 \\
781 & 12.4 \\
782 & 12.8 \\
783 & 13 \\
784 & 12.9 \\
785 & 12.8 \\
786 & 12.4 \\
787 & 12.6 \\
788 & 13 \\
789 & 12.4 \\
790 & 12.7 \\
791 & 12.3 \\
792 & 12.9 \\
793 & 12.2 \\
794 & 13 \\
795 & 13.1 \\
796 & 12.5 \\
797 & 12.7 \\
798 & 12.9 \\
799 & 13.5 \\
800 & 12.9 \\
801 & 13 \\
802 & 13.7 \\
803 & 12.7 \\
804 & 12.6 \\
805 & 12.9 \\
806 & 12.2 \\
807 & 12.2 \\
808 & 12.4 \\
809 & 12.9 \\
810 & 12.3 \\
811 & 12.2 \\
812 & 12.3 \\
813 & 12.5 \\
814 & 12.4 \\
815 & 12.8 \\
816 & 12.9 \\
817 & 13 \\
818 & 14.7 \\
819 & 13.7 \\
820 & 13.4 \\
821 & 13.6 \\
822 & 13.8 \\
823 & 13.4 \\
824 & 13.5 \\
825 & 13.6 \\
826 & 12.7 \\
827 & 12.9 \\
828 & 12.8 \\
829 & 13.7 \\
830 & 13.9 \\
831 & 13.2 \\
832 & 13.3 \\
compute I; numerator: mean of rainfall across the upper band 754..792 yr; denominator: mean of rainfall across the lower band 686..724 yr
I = 1.50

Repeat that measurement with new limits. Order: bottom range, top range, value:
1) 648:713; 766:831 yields 1.38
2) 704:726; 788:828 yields 1.84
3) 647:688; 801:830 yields 1.33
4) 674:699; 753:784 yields 1.23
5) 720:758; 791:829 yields 1.39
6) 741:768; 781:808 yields 1.26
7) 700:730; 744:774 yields 1.40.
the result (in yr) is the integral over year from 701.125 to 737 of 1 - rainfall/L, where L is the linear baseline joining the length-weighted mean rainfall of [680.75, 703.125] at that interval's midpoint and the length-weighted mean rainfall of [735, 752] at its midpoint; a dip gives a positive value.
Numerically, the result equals 5.4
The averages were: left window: 9.37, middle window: 8.03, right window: 9.56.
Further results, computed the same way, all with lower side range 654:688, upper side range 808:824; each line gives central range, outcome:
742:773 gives 3.5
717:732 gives 4.3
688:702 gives 1.5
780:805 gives -0.5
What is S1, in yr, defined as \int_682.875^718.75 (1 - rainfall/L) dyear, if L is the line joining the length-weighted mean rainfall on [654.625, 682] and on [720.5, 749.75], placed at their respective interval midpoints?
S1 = 4.7 yr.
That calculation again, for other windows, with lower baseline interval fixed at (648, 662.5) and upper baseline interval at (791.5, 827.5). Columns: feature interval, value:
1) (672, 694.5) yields 0.88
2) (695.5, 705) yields 1.25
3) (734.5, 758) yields 3.69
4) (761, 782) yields -0.20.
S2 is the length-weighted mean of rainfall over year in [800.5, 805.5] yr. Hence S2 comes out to 13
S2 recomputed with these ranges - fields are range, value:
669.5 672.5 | 10.5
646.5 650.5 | 9.38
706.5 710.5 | 7.3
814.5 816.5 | 12.9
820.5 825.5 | 13.6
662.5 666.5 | 9.97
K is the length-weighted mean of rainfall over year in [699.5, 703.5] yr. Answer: 9.07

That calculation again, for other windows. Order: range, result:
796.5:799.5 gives 13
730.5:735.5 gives 10.3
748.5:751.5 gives 8.76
